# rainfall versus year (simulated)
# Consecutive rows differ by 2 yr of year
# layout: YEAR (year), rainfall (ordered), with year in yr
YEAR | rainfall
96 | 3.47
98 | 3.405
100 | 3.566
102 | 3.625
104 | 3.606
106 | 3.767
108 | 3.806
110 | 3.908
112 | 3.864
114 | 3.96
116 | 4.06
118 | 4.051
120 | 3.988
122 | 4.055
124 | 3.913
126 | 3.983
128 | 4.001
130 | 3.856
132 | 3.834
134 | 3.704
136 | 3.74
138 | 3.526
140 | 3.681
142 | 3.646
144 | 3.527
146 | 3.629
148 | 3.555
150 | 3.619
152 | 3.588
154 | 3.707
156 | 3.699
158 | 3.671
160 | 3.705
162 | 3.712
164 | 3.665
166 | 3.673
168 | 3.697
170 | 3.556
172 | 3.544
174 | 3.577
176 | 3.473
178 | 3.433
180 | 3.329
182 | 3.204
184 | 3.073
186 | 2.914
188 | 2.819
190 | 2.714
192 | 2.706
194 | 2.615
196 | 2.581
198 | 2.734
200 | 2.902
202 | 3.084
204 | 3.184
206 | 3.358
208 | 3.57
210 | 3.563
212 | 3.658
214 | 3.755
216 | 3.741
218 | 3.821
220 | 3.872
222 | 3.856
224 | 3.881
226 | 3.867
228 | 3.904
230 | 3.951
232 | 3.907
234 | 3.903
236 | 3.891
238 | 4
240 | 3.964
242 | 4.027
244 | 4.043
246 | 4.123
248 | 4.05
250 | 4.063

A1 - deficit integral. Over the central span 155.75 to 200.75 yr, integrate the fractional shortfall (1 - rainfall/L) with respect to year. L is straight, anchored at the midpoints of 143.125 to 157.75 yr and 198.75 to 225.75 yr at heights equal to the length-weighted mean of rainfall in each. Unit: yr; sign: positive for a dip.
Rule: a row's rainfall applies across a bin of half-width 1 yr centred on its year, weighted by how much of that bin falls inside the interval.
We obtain 4.2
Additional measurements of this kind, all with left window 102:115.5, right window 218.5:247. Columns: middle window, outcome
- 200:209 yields 1.5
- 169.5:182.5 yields 1.4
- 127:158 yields 1.3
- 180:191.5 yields 2.7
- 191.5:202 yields 3.1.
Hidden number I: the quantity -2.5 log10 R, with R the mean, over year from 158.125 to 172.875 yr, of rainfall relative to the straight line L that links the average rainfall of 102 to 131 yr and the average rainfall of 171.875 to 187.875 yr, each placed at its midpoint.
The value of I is -0.07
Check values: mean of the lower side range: 3.91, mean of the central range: 3.65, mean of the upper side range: 3.28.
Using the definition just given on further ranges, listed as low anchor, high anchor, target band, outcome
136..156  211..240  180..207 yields 0.27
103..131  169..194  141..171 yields -0.06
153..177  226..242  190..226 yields 0.15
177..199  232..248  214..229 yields -0.07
